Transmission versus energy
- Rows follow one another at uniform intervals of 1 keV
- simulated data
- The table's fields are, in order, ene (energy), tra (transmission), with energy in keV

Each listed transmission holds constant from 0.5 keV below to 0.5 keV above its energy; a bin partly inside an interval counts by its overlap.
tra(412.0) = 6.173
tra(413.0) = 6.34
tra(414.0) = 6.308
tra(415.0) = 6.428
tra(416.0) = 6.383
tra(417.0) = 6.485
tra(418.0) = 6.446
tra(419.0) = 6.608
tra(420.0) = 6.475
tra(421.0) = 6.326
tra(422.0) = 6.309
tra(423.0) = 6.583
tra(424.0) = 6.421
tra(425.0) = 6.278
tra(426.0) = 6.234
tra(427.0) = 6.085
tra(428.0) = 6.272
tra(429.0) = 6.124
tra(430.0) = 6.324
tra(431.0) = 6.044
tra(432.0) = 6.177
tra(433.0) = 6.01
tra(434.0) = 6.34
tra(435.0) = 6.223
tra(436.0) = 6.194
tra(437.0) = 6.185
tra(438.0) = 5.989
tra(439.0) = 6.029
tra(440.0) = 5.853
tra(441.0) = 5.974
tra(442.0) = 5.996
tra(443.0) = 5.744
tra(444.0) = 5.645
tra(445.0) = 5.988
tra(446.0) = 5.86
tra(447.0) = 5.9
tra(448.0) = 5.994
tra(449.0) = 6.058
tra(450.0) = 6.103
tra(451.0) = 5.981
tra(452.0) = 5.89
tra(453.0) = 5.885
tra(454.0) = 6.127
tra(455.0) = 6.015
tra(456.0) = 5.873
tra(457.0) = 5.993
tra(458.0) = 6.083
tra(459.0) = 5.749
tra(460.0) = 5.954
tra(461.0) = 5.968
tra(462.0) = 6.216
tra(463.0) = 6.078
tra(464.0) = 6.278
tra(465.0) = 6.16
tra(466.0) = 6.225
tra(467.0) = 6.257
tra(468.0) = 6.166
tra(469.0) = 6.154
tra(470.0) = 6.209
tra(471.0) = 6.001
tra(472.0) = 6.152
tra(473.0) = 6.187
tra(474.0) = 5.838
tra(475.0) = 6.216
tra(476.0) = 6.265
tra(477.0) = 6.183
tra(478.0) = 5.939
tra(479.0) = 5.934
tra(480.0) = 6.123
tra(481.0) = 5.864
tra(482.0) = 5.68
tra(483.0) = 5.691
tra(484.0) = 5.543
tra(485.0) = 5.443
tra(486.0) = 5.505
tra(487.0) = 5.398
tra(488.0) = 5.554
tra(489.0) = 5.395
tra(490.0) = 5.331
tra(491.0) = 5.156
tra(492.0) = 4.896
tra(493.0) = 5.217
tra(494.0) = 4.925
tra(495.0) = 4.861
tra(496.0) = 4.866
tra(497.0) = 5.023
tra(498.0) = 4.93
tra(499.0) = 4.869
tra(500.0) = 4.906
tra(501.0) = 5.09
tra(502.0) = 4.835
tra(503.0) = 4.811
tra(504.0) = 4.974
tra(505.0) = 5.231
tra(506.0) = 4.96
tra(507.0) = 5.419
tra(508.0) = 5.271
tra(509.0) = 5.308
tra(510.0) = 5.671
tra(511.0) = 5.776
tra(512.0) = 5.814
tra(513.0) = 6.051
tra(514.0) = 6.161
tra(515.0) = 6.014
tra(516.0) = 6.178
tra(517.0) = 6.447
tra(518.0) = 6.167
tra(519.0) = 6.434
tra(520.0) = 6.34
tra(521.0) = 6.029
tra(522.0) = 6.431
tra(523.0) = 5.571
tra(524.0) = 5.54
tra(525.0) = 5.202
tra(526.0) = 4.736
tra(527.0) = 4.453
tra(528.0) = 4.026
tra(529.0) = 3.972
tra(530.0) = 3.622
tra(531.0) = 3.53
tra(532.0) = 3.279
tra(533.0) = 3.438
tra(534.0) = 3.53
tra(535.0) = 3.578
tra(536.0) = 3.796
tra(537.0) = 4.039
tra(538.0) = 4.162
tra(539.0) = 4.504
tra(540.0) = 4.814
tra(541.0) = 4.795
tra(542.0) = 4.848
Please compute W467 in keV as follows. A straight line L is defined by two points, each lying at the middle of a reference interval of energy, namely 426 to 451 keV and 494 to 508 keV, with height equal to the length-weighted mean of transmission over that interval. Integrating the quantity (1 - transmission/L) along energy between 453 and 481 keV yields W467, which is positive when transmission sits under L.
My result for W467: -2.6 keV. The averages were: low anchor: 6.05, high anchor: 4.99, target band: 6.08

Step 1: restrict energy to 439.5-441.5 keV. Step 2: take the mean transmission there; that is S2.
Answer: 5.91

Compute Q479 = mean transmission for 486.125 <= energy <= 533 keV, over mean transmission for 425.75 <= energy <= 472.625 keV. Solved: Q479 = 0.9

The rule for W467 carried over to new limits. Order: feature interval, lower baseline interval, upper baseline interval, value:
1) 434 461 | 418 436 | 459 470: 0.97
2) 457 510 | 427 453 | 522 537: -4.54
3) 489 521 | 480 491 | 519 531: -0.74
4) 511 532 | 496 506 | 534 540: -4.41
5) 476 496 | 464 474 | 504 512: 1.08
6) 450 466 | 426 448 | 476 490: -0.35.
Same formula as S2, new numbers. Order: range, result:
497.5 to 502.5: 4.93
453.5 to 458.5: 6.02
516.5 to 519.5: 6.35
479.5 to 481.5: 5.99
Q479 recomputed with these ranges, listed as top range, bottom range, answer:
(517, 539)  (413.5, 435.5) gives 0.74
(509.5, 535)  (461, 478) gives 0.84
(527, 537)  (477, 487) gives 0.64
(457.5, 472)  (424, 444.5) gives 1.00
